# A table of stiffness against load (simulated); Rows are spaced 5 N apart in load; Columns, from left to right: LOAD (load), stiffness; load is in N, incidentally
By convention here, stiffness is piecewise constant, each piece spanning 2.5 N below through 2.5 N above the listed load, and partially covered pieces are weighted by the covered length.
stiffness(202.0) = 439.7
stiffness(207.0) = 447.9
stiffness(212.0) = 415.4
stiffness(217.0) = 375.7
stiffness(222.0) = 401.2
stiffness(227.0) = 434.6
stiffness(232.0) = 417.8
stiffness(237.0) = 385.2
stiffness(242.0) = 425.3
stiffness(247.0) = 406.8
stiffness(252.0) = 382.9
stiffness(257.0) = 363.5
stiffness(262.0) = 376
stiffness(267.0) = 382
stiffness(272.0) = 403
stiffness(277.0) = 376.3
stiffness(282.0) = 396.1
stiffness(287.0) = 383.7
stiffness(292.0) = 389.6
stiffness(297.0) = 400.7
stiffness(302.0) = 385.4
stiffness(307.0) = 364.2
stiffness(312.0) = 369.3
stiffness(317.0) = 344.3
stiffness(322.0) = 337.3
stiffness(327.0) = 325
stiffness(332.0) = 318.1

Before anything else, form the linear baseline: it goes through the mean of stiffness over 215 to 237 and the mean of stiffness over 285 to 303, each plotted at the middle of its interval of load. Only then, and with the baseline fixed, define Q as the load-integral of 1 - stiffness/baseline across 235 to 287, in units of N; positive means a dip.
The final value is 1.1 N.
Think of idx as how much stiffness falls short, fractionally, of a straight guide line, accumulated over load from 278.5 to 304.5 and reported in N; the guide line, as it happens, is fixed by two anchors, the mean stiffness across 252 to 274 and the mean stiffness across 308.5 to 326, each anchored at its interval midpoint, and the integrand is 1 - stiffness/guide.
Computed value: -1.89 N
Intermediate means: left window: 381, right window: 349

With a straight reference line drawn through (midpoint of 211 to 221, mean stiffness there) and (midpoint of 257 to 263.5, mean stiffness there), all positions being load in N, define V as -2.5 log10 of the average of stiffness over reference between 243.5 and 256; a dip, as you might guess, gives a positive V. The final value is -0.05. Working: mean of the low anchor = 393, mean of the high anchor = 371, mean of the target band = 394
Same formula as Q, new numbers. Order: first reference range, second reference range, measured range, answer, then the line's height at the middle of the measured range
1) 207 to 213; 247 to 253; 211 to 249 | 0.3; 411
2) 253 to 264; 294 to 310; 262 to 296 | -1.0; 377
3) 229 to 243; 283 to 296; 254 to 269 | 1.0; 399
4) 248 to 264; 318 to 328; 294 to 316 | -2.0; 346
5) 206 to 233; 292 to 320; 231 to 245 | -0.1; 405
